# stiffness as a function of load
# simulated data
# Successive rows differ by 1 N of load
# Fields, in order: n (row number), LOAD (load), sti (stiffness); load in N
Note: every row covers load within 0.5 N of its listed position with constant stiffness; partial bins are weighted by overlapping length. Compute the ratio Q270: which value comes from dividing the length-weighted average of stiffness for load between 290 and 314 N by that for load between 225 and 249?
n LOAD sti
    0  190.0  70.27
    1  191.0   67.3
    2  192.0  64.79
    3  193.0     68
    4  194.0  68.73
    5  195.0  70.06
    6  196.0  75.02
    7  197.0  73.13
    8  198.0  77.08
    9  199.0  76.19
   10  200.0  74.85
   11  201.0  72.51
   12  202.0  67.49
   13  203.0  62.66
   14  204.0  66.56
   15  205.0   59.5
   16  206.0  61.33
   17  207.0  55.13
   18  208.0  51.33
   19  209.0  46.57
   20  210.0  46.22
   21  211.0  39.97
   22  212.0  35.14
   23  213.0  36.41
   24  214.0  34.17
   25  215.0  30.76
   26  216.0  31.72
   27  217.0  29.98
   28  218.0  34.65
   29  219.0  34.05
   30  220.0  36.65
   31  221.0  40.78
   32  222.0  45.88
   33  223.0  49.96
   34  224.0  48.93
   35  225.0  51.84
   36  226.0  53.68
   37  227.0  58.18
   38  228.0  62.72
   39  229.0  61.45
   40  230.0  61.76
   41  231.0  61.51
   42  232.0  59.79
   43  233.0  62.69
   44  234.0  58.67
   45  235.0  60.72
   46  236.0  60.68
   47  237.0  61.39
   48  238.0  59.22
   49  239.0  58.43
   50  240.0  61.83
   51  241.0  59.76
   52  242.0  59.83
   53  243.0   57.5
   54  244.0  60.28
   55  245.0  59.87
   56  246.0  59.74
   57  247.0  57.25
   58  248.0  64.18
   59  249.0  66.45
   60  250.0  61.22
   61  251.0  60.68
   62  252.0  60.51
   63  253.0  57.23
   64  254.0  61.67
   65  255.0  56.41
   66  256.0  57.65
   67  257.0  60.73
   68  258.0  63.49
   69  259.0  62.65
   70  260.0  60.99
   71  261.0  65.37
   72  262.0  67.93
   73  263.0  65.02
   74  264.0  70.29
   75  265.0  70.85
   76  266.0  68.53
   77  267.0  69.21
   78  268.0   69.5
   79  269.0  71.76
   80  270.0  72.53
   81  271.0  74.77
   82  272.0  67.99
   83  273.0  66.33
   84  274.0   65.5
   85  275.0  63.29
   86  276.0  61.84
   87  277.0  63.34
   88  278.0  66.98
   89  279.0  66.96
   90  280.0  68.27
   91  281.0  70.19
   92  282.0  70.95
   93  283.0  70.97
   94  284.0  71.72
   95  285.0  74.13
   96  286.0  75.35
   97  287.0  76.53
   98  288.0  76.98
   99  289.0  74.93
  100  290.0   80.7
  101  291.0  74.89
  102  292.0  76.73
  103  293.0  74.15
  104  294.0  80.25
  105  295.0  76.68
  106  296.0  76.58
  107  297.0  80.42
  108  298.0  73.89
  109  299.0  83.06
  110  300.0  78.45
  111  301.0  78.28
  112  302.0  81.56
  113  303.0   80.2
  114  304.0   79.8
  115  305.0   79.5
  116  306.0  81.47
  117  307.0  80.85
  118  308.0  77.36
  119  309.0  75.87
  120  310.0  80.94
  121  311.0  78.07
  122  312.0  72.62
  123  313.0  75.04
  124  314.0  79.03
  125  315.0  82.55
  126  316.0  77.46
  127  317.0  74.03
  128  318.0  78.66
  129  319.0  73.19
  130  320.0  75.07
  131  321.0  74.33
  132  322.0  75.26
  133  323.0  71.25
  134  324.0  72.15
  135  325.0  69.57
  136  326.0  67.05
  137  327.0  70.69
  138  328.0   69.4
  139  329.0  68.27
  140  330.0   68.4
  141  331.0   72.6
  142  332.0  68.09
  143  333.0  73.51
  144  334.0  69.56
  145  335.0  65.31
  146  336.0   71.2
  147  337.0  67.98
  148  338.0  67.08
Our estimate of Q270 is 1.30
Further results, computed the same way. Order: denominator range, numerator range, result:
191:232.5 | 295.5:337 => 1.37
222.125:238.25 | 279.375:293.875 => 1.28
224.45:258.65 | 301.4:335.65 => 1.25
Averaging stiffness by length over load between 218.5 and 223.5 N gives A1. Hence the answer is 41.5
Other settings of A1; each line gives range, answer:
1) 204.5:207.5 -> 58.7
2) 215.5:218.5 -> 32.1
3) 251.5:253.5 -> 58.9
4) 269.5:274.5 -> 69.4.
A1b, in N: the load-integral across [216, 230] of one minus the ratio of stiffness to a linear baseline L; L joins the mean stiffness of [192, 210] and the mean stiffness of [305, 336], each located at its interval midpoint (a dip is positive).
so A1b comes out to 4.25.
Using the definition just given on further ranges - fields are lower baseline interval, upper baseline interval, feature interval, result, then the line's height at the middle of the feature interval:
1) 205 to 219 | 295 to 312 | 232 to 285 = -3.50 N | 60.5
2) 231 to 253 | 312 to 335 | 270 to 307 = -3.56 N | 67.5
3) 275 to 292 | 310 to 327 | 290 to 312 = -1.60 N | 73.1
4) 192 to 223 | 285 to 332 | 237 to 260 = 0.84 N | 62.7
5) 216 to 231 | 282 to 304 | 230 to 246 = -1.90 N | 53.9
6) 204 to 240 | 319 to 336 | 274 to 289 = -1.95 N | 61.8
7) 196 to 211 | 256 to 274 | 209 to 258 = 9.08 N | 65.2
